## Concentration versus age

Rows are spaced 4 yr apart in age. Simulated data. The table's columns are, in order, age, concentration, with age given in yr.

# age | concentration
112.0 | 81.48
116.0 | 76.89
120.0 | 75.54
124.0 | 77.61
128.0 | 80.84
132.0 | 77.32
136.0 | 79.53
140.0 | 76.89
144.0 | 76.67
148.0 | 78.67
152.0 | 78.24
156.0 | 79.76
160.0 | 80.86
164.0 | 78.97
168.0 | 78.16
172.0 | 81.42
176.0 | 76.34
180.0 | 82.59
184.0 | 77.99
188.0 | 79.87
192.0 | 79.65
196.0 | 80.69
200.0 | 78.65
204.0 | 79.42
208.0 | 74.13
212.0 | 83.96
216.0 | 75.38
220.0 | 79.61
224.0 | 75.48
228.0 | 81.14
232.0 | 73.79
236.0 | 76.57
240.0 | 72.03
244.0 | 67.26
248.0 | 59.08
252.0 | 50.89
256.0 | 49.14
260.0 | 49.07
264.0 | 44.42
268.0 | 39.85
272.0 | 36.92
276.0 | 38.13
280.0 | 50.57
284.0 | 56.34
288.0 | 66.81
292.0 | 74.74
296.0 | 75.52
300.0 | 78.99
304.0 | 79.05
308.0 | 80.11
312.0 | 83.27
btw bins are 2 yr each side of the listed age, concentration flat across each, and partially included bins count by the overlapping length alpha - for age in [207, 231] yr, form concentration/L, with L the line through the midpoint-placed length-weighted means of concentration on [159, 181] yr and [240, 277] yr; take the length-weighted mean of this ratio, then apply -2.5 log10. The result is -0.24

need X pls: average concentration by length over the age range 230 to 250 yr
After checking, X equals 69.7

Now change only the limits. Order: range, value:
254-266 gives 47.5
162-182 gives 79.5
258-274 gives 42.6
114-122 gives 76.2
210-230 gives 79.1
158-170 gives 79.3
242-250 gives 63.2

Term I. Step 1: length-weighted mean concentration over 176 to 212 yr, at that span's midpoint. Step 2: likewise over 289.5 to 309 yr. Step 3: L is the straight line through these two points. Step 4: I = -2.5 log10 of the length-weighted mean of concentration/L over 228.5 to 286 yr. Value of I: 0.38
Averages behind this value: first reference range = 79.2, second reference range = 77.3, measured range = 55.3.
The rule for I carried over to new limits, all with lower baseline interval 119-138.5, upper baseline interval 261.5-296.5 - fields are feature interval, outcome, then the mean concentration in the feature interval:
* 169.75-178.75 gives -0.126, 79.2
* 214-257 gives -0.156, 69.6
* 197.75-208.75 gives -0.186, 77.8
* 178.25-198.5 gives -0.176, 80.1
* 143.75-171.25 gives -0.081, 79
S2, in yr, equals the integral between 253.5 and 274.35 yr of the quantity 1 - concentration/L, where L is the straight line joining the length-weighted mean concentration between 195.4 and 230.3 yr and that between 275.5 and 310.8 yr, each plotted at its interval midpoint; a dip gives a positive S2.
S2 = 8.1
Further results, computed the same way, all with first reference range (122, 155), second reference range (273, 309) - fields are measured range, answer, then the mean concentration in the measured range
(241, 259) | 3.1 yr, 57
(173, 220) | -3.6 yr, 79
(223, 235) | -1.1 yr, 76.9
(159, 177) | -0.8 yr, 79.2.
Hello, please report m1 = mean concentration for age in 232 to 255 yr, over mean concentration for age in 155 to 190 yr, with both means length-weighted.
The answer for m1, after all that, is 0.82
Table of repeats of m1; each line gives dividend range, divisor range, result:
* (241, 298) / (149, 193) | 0.69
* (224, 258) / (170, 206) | 0.84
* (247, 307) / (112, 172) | 0.73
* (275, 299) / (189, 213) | 0.78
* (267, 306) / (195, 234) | 0.77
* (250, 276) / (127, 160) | 0.57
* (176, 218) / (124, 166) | 1.00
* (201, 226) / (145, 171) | 0.99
